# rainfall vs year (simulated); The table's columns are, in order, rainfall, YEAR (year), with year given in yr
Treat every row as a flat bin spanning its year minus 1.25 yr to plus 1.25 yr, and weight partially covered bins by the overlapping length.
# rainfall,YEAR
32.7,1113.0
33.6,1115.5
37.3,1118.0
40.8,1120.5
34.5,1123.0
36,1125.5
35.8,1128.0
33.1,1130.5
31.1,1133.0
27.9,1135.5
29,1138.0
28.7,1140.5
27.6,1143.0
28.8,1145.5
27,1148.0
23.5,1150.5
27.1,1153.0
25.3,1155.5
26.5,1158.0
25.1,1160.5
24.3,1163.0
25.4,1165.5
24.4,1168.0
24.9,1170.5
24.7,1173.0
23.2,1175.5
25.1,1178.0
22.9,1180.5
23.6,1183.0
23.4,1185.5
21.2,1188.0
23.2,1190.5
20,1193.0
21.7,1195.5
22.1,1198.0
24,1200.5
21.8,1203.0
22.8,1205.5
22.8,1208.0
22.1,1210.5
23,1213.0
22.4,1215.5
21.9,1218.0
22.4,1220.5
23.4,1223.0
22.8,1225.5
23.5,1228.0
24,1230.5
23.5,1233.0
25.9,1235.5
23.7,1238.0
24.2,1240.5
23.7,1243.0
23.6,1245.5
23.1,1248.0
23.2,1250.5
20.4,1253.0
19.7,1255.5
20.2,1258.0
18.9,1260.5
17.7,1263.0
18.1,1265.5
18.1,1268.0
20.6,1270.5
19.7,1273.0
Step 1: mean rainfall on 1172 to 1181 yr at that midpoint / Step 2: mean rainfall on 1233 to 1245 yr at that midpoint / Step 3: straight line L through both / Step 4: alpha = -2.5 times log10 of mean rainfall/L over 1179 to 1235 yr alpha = 0.07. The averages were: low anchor 24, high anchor 24.2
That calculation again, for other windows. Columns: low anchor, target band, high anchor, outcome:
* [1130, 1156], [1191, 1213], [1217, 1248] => 0.13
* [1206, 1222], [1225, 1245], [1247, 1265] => -0.12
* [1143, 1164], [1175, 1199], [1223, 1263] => 0.10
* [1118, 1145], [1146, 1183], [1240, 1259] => 0.19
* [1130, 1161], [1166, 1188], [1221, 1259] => 0.10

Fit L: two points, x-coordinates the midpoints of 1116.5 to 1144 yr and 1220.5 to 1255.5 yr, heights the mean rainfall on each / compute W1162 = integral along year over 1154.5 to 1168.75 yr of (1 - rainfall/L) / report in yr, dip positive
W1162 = 2.3 yr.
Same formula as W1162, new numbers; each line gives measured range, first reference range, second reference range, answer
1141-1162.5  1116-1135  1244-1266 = 3.90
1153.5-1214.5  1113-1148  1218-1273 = 8.85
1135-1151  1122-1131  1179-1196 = 1.99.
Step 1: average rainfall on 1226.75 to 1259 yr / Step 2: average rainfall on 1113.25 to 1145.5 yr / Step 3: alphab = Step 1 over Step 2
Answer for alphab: 0.70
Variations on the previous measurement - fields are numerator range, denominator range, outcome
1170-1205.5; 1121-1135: 0.67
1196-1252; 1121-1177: 0.82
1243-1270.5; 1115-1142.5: 0.62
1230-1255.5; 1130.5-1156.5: 0.84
